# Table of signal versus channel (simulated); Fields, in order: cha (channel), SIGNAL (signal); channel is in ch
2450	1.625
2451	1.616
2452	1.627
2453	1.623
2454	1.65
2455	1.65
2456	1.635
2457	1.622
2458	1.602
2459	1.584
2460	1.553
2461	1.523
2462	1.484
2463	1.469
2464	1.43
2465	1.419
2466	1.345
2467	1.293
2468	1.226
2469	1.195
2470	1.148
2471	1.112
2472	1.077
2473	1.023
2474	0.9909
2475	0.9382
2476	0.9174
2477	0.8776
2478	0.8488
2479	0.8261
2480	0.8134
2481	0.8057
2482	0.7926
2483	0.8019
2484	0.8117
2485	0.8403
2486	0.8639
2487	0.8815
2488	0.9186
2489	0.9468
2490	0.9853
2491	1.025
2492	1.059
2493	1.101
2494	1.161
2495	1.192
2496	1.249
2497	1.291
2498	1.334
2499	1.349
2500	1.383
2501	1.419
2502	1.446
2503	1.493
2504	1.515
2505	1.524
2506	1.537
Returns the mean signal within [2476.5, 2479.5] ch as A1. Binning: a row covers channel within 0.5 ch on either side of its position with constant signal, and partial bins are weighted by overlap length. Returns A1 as 0.851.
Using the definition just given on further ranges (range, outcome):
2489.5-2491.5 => 1.01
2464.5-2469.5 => 1.3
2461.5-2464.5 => 1.46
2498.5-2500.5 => 1.37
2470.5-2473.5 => 1.07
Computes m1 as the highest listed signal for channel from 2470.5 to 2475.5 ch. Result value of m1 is 1.112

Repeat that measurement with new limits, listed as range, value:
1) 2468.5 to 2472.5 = 1.195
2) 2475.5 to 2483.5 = 0.9174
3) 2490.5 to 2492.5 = 1.059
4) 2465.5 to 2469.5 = 1.345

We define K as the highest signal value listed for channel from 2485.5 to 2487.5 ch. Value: 0.8815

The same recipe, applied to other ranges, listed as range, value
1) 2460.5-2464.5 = 1.523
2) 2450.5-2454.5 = 1.65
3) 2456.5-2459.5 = 1.622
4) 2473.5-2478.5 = 0.9909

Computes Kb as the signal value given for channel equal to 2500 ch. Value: 1.383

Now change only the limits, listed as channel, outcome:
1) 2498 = 1.334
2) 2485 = 0.8403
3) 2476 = 0.9174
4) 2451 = 1.616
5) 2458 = 1.602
